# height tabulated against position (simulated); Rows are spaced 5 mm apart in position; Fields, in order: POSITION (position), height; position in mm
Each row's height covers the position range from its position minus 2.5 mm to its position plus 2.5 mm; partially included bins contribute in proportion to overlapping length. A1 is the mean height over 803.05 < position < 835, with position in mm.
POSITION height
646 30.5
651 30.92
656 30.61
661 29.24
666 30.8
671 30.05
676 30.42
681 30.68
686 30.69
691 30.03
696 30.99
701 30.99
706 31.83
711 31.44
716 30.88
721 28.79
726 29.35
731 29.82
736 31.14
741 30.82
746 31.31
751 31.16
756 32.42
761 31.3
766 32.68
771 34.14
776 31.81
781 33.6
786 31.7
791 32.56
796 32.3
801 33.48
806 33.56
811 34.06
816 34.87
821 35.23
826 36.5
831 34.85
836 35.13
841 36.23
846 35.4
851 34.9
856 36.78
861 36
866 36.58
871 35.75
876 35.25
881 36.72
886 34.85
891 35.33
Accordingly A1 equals 34.8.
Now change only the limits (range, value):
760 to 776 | 32.7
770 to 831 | 33.7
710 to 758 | 30.7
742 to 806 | 32.4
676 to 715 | 30.9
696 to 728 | 30.6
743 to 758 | 31.6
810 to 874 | 35.6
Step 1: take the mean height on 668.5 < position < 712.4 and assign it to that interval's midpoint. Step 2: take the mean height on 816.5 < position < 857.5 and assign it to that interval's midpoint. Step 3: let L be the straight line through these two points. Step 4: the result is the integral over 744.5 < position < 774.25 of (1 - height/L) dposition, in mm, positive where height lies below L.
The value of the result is 0.8 mm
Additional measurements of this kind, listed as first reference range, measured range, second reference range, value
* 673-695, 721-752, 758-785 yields 1.32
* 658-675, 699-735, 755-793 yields 0.88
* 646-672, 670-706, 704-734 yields -0.37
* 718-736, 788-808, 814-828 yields 0.68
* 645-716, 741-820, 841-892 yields 1.68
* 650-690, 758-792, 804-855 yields 0.99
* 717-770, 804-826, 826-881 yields -0.38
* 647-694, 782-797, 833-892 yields 0.62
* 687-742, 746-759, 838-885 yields 0.10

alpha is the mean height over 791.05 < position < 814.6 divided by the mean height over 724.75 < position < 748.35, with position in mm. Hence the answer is 1.09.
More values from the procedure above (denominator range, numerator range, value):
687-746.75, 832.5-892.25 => 1.17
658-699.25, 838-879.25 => 1.18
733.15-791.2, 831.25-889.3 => 1.12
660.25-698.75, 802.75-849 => 1.15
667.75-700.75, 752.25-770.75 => 1.06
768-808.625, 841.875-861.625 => 1.09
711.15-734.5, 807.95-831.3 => 1.17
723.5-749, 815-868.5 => 1.17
